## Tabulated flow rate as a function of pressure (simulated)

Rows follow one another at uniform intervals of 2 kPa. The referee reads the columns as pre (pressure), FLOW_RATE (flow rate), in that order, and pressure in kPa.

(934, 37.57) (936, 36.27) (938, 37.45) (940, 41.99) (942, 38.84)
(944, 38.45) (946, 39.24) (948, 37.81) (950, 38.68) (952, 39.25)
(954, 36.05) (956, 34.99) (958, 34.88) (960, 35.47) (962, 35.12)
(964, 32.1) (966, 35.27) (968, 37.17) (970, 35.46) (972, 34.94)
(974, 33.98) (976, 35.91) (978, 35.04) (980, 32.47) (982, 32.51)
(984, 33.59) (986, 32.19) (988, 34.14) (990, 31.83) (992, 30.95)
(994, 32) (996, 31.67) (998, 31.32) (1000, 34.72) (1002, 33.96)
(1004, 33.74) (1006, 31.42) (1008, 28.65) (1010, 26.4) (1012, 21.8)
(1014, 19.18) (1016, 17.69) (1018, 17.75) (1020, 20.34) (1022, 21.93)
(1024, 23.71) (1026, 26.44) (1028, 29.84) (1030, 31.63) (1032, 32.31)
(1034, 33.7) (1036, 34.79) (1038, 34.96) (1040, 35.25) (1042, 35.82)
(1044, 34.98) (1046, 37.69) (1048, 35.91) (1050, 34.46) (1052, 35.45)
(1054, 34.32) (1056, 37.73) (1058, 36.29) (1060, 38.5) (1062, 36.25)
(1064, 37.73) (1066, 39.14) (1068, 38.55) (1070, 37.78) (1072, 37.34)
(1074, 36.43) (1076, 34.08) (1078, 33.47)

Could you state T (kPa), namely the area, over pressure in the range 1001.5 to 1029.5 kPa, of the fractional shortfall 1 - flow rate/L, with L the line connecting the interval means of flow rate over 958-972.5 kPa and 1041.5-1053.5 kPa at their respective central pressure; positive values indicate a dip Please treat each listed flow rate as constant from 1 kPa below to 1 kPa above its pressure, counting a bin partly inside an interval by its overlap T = 8.1 kPa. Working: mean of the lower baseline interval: 35.1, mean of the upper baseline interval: 35.7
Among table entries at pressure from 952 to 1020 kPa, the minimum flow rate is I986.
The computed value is 17.69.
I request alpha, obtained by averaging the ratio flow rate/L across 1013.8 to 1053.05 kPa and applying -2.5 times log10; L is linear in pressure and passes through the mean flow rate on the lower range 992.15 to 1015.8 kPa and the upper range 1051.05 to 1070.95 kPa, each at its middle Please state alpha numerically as 0.13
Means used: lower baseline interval 29.2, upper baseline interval 37.2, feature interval 29.9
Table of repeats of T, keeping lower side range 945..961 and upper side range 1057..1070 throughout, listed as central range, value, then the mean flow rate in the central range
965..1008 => 4.4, 33.4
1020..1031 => 3.3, 26.1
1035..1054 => 1.1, 35.4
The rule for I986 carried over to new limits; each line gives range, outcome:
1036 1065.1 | 34.32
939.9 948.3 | 37.81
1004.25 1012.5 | 21.8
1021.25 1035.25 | 21.93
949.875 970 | 32.1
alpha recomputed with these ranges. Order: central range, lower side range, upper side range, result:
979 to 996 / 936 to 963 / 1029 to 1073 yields 0.14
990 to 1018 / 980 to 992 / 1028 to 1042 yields 0.16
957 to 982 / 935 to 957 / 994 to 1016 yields -0.01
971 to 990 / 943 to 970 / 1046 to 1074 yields 0.09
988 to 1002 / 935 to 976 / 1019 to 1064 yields 0.08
